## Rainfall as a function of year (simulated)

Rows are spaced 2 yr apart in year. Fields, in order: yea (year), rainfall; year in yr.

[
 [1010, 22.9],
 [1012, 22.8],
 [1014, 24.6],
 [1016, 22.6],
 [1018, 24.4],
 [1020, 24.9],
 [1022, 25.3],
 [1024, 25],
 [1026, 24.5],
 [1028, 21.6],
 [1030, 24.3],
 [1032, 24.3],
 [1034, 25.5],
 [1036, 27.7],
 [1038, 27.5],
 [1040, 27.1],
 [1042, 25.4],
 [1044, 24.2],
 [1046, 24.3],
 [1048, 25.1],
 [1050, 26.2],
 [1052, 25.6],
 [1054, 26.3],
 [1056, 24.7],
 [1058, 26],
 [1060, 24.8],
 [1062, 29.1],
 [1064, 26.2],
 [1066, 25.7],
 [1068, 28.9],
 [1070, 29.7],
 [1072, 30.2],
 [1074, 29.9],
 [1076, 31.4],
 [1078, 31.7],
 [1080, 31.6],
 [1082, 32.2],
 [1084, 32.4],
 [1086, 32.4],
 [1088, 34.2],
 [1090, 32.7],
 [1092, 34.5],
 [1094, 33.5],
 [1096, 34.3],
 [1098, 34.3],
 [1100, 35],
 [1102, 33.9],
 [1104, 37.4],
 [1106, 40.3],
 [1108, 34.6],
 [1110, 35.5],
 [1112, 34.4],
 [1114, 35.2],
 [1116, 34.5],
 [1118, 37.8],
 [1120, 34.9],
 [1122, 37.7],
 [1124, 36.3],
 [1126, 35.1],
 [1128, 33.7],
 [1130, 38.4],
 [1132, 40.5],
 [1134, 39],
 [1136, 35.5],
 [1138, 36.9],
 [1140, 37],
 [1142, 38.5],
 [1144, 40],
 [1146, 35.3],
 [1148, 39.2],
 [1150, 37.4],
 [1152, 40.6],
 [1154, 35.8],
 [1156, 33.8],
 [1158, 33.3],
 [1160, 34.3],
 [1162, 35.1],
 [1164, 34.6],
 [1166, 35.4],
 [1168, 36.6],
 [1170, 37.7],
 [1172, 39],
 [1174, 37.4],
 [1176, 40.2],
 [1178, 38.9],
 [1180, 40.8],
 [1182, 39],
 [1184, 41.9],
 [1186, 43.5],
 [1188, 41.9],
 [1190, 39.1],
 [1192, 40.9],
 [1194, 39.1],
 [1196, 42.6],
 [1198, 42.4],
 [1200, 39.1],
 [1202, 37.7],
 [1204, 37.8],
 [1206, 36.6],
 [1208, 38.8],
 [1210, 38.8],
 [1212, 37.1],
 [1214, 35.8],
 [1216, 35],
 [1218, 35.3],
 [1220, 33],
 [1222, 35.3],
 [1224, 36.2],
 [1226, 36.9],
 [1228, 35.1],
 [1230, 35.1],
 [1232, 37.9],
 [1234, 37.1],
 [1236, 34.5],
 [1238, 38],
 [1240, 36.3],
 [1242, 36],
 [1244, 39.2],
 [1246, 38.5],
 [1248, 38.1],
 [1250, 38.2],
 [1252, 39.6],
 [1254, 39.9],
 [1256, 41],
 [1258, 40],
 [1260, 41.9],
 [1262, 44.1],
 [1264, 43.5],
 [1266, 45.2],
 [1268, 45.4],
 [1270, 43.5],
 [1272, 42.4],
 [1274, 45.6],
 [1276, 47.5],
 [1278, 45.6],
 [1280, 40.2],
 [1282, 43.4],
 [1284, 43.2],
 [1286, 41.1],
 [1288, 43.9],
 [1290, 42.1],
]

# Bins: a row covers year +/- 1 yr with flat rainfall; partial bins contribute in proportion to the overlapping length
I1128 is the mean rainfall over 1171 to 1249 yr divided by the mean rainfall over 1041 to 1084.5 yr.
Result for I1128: 1.37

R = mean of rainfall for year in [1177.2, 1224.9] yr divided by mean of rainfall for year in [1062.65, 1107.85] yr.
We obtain 1.19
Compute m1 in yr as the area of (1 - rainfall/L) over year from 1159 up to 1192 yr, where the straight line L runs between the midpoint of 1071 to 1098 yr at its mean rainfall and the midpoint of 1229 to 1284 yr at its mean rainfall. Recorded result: -1.5 yr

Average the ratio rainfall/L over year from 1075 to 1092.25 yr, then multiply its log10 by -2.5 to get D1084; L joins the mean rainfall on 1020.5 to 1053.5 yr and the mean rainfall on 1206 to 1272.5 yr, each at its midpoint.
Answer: -0.15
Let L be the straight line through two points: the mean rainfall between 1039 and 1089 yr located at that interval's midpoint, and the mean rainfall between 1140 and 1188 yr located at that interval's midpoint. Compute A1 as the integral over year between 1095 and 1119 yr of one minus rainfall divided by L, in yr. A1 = -2.42 yr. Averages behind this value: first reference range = 28.2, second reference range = 37.8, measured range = 35.6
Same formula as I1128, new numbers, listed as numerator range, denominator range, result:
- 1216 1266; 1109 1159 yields 1.04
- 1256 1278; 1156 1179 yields 1.20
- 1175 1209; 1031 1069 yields 1.54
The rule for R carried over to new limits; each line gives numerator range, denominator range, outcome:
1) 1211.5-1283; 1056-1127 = 1.20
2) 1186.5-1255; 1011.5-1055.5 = 1.51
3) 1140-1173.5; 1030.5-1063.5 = 1.42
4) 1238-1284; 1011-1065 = 1.65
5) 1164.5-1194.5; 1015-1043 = 1.57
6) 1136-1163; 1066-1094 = 1.16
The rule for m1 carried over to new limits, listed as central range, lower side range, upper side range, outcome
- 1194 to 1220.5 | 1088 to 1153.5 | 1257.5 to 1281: 1.8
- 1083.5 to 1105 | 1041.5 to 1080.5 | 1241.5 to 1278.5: -3.1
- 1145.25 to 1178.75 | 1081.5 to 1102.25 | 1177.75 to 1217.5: 0.6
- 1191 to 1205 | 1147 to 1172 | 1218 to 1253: -1.3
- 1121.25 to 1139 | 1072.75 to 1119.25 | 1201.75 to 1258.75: -1.1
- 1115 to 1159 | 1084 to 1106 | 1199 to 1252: -2.1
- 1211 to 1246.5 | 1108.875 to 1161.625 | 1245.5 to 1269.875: 3.6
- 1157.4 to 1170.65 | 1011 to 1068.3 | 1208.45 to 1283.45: -0.6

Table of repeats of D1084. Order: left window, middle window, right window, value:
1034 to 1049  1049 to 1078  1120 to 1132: 0.040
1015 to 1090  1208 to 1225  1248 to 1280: 0.092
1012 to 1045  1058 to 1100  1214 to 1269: -0.105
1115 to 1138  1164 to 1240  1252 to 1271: 0.054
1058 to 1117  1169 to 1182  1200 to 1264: -0.099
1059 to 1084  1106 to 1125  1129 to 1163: -0.061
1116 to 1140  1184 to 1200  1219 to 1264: -0.105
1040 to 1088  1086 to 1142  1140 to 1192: -0.091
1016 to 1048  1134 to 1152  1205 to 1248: -0.193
